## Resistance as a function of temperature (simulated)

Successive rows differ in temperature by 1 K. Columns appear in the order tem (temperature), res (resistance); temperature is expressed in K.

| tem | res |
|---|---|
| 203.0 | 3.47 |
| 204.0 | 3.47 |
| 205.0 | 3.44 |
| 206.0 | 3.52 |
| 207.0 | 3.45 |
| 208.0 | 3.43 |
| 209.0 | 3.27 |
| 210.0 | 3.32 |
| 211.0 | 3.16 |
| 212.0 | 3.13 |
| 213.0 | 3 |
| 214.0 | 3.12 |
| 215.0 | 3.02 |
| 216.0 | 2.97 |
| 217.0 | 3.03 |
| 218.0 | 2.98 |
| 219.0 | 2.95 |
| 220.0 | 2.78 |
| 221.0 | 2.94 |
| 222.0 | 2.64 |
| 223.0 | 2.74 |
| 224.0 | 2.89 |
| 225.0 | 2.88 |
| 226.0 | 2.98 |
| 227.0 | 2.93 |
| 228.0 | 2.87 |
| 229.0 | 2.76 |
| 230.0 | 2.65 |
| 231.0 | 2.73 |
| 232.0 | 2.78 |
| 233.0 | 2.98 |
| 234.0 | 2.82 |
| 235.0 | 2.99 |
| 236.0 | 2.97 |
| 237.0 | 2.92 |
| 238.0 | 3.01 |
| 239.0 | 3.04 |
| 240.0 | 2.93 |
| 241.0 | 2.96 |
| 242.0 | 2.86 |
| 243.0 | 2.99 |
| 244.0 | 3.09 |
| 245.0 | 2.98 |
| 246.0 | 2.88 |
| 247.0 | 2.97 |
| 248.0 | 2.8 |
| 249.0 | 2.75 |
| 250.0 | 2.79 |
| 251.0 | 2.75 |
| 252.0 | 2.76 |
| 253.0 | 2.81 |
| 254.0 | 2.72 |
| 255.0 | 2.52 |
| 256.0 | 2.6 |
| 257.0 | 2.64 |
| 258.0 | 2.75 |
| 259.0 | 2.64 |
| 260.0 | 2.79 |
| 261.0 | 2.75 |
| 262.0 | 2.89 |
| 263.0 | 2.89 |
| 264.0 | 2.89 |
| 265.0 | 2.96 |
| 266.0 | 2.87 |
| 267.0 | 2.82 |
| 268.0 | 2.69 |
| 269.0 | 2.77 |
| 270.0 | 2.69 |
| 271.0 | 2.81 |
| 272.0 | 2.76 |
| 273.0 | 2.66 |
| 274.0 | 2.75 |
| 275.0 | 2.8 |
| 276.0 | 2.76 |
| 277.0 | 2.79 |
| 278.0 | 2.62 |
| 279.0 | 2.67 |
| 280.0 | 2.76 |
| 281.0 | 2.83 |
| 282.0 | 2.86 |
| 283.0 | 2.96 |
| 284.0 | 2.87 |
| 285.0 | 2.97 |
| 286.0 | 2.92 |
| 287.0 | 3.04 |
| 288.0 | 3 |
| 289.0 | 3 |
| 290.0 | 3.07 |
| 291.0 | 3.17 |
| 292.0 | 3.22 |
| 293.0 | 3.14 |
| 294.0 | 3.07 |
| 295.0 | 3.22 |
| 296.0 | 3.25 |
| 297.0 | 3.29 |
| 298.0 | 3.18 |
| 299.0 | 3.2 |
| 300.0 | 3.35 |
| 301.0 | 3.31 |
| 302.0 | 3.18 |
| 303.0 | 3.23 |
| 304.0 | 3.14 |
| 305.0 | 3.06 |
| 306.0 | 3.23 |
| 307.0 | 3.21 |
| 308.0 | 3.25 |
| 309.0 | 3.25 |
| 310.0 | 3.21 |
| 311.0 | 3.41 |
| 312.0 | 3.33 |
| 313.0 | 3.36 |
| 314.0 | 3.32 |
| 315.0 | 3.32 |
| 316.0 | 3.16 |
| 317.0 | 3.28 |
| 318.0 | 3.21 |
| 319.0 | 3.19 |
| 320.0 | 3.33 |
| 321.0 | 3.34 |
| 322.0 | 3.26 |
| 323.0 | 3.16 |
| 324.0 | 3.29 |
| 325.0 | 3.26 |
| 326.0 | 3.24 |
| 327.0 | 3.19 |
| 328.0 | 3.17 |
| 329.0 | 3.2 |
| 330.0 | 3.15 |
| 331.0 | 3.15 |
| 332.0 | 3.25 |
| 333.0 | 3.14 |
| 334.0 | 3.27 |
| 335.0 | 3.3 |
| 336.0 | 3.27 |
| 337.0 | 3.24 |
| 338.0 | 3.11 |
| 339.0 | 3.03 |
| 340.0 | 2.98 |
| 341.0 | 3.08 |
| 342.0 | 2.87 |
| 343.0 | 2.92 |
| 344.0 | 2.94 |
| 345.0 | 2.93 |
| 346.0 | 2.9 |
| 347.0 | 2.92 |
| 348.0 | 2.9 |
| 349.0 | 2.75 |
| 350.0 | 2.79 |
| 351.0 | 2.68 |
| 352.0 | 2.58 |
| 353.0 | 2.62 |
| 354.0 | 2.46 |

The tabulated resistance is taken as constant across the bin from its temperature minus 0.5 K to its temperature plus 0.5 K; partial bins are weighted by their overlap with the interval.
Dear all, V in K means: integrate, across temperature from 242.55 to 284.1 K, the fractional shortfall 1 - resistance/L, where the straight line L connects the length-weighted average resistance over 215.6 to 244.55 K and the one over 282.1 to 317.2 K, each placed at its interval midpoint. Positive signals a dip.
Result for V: 3.22 K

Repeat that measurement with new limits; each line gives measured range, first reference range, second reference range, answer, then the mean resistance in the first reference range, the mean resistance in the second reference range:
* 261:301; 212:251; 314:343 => 1.5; 2.91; 3.19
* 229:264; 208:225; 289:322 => 2.8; 3.01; 3.23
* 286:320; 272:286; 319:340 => -2.4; 2.8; 3.21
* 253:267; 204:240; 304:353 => 1.3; 3.01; 3.13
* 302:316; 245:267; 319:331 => -0.5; 2.79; 3.23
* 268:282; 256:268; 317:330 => 0.7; 2.79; 3.23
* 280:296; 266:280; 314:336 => -0.8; 2.74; 3.23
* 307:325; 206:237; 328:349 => -1.3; 2.98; 3.07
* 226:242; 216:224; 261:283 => -0.2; 2.87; 2.79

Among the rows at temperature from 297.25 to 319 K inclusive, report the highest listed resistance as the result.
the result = 3.41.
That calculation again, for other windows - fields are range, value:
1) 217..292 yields 3.22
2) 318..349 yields 3.34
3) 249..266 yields 2.96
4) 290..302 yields 3.35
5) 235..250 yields 3.09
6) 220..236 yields 2.99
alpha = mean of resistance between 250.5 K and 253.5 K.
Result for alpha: 2.77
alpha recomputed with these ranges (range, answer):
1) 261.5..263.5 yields 2.89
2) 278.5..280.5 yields 2.71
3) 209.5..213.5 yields 3.15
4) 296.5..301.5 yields 3.27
